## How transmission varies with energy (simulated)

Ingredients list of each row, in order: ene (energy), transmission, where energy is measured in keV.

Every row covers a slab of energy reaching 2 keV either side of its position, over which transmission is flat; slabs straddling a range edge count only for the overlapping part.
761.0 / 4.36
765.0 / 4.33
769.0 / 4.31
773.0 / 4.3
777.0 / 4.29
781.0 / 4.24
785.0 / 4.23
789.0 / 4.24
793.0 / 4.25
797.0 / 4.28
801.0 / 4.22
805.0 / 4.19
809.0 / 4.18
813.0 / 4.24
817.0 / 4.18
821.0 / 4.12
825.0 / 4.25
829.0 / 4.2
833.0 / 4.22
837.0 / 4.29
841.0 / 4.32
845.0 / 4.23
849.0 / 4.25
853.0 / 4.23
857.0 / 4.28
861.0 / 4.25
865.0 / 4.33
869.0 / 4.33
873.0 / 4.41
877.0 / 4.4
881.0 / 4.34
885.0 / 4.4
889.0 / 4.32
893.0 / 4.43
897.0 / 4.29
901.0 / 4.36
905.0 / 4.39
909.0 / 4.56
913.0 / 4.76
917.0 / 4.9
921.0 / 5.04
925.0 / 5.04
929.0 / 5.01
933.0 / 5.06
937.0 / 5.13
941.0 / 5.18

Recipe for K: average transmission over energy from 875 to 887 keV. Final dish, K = 4.38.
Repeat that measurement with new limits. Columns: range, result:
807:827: 4.19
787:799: 4.26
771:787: 4.27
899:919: 4.59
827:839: 4.24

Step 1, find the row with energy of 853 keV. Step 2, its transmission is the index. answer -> 4.23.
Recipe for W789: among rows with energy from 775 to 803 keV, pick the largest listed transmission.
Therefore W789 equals 4.29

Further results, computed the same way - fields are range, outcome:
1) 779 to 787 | 4.24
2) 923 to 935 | 5.06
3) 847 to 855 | 4.25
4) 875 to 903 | 4.43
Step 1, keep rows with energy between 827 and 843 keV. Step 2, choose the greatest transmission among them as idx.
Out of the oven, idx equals 4.32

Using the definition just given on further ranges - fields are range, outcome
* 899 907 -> 4.39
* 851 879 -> 4.41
